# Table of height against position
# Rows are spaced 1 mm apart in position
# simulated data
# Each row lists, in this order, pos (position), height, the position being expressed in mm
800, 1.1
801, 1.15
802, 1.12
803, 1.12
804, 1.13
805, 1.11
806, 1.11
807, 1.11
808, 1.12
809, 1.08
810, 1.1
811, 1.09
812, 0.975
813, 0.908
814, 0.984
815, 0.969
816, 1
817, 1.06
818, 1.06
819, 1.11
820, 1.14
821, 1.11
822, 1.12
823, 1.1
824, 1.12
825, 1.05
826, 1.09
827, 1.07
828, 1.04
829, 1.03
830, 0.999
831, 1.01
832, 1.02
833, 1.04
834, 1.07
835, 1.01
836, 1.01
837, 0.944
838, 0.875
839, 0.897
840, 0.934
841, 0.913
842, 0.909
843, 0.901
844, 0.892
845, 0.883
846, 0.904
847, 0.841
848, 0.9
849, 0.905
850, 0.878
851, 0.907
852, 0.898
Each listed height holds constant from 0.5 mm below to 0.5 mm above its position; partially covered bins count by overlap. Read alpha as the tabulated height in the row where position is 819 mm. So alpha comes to 1.11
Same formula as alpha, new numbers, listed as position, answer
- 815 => 0.969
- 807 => 1.11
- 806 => 1.11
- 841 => 0.913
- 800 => 1.1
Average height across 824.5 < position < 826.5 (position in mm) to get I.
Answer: 1.07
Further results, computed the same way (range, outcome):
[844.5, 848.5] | 0.882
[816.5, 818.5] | 1.06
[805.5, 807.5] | 1.11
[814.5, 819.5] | 1.04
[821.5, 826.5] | 1.1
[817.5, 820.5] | 1.1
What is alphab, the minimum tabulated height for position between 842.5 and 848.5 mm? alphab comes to 0.841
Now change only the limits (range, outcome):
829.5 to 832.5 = 0.999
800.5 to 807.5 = 1.11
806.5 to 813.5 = 0.908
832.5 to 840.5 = 0.875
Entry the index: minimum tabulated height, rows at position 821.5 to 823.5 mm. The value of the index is 1.1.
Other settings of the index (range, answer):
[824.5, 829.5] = 1.03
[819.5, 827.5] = 1.05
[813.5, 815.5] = 0.969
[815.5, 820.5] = 1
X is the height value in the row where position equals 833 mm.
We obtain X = 1.04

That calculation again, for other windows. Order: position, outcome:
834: 1.07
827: 1.07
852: 0.898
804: 1.13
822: 1.12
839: 0.897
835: 1.01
